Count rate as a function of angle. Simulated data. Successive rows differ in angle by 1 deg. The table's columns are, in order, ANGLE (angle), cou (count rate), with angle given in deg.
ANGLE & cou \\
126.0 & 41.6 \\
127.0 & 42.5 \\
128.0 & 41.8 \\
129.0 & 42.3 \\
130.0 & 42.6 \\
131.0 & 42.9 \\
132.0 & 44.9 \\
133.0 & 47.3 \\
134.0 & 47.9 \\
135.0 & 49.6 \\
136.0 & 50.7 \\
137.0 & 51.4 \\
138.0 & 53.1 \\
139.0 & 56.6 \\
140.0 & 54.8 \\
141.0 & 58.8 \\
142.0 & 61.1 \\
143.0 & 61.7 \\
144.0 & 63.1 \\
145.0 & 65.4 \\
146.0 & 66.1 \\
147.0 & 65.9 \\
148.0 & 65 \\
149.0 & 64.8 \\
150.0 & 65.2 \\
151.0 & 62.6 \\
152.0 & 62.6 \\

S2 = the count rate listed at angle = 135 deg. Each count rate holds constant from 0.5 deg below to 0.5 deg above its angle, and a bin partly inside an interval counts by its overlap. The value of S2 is 49.6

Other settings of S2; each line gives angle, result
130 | 42.6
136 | 50.7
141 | 58.8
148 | 65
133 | 47.3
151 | 62.6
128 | 41.8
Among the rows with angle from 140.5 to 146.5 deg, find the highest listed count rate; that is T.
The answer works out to 66.1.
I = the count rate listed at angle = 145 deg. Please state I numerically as 65.4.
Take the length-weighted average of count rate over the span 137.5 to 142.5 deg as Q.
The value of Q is 56.9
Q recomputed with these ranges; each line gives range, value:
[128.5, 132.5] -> 43.2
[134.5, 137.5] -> 50.6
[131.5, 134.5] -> 46.7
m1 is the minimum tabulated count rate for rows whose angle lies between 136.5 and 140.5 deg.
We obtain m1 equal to 51.4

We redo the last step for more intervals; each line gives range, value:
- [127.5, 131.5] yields 41.8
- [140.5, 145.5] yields 58.8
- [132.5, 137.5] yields 47.3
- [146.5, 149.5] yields 64.8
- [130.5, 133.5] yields 42.9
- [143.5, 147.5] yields 63.1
